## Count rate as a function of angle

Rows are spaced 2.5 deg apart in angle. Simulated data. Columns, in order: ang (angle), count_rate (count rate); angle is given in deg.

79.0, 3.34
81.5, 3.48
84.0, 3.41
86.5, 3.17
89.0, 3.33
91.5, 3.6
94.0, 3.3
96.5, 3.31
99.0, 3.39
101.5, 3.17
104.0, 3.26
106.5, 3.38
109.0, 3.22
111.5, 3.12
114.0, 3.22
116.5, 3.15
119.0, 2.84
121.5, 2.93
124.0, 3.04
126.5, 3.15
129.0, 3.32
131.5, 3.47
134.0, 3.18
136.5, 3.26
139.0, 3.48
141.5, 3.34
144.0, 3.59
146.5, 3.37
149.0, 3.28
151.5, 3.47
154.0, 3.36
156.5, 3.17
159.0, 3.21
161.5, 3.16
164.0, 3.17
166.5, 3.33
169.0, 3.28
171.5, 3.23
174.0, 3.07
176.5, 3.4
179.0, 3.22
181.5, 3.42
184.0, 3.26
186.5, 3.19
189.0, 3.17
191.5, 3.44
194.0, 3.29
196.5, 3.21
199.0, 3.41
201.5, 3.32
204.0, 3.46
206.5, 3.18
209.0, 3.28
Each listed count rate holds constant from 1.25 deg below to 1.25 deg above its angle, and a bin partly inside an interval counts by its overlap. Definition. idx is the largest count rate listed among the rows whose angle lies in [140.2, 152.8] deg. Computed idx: 3.59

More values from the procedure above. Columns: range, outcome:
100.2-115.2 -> 3.38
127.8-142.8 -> 3.48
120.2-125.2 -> 3.04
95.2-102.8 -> 3.39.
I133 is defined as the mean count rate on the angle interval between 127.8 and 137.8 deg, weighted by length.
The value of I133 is 3.31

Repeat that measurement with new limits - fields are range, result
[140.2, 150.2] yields 3.4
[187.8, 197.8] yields 3.28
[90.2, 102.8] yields 3.35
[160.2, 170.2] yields 3.23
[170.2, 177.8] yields 3.23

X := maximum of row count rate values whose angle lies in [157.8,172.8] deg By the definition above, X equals 3.33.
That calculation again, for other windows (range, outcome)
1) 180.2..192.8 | 3.44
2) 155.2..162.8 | 3.21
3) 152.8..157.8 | 3.36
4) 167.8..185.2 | 3.42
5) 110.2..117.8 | 3.22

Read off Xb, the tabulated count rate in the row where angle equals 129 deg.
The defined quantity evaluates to 3.32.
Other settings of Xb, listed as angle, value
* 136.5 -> 3.26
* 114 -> 3.22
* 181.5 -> 3.42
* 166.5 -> 3.33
